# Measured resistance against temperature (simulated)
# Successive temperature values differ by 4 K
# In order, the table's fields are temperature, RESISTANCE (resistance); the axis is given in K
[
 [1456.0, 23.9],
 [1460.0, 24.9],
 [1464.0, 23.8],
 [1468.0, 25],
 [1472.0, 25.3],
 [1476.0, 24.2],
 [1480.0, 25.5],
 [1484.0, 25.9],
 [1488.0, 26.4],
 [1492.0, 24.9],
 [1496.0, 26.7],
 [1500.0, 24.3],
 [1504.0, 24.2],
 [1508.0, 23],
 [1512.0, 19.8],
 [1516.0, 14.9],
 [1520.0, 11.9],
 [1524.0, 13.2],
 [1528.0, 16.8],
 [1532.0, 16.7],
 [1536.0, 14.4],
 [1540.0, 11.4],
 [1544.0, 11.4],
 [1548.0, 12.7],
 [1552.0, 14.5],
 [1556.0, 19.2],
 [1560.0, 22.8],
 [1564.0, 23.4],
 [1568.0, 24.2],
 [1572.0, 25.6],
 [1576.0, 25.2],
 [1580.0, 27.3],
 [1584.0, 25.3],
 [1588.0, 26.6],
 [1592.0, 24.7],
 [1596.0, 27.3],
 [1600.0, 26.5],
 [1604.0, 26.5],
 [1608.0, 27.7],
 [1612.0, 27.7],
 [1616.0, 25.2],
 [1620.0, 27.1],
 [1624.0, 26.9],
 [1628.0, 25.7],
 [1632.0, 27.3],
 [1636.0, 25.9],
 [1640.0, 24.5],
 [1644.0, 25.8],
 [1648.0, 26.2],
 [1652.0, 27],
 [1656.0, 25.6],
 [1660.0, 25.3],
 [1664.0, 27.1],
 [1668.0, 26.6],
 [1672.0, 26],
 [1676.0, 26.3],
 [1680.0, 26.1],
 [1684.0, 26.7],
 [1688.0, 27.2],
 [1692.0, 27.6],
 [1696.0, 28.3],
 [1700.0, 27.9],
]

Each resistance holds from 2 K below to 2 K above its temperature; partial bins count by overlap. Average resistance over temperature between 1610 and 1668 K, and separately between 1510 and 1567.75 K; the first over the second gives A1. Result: 1.62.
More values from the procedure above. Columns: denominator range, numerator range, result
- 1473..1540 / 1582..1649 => 1.28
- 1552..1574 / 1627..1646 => 1.16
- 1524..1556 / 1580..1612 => 1.86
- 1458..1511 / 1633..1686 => 1.05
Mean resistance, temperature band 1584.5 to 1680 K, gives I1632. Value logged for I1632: 26.3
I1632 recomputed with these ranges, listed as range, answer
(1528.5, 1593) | 20.2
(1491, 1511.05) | 24.4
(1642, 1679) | 26.2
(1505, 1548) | 15.4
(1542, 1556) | 13.8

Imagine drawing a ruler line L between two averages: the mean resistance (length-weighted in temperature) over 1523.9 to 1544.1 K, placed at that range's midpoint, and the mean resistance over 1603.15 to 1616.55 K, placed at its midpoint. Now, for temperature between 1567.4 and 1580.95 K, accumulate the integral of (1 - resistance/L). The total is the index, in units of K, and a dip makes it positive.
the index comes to -3.0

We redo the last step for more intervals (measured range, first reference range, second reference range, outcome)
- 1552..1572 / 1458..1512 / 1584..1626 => 3.08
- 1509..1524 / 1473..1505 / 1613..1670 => 5.74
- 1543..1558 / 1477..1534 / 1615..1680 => 5.32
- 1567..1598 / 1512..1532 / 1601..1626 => -4.14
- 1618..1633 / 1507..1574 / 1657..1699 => -2.32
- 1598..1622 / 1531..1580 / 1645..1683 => -4.50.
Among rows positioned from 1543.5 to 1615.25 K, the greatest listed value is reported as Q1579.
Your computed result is 27.7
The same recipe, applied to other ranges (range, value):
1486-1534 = 26.7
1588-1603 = 27.3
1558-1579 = 25.6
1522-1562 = 22.8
